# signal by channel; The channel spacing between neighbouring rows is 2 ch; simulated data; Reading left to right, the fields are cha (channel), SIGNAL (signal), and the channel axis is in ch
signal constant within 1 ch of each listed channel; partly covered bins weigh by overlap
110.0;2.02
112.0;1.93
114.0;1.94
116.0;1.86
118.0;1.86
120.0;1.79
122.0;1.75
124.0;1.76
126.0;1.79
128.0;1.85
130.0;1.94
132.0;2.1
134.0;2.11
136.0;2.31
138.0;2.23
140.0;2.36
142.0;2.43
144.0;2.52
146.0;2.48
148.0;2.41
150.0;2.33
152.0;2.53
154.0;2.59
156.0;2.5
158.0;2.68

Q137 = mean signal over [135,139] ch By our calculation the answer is 2.27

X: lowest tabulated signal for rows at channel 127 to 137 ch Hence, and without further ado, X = 1.85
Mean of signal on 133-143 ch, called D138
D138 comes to 2.29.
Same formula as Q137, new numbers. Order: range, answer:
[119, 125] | 1.77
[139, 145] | 2.44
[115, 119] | 1.86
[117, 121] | 1.83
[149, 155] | 2.48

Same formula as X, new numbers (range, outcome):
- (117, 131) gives 1.75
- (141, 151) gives 2.33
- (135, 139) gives 2.23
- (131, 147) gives 2.1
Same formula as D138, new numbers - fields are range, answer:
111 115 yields 1.94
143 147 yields 2.5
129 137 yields 2.12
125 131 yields 1.86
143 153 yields 2.45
